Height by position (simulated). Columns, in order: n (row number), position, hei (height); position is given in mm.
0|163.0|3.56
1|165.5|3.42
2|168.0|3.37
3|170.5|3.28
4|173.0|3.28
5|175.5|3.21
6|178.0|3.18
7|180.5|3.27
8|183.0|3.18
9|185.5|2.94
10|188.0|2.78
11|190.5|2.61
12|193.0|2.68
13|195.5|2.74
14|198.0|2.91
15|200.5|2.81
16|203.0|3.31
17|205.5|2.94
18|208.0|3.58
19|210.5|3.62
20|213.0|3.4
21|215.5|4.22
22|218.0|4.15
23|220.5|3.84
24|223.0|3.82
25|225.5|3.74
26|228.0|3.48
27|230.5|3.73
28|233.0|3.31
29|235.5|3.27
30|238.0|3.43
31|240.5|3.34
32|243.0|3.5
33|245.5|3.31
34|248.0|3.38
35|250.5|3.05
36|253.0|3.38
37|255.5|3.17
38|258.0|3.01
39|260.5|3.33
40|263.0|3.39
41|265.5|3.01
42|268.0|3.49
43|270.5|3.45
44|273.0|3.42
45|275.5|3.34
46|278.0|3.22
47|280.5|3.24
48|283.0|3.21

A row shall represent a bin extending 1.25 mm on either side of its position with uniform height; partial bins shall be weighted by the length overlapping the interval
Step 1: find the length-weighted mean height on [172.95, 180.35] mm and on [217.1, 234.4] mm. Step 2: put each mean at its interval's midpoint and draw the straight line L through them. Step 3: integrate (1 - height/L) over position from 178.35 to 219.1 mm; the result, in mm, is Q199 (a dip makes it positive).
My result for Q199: 3.0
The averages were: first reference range 3.22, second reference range 3.71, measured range 3.19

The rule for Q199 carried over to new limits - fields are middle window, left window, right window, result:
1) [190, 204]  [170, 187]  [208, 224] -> 2.6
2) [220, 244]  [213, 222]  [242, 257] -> 0.8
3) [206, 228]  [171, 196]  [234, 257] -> -4.0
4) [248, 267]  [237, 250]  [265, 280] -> 0.8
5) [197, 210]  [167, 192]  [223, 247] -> 0.5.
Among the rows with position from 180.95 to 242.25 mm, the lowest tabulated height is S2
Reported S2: 2.61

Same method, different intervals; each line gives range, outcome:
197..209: 2.81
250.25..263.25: 3.01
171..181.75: 3.18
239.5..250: 3.31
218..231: 3.48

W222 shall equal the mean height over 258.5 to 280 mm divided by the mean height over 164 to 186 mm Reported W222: 1.0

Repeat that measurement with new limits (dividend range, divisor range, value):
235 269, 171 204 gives 1.10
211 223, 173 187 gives 1.23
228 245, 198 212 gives 1.06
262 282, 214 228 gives 0.85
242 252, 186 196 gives 1.22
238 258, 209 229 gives 0.87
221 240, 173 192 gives 1.17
